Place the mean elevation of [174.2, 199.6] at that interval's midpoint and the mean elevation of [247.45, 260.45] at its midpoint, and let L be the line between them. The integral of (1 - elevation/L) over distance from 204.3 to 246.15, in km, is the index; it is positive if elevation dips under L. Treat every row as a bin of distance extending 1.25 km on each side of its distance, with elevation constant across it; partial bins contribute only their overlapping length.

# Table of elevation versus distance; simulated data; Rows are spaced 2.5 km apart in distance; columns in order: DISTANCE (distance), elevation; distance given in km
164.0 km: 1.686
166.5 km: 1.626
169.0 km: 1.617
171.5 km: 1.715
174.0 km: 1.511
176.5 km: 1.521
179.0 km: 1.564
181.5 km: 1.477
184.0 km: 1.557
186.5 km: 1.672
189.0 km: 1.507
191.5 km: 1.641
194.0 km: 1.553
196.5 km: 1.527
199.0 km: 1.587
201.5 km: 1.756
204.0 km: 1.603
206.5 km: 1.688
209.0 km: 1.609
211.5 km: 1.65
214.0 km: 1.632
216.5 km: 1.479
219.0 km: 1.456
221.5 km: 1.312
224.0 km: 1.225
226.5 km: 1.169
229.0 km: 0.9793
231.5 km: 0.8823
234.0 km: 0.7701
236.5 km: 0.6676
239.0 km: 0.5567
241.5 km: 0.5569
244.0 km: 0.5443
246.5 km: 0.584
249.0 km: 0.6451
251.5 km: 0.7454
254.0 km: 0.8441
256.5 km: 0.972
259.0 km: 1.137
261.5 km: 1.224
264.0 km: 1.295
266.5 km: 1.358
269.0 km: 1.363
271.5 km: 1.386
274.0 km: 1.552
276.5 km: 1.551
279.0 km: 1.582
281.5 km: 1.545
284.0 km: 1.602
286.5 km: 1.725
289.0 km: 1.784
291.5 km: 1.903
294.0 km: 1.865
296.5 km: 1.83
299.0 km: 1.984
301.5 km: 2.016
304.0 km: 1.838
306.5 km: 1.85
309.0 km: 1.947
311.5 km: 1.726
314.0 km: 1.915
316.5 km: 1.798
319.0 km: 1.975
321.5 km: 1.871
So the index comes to 2.2 km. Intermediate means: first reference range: 1.56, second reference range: 0.868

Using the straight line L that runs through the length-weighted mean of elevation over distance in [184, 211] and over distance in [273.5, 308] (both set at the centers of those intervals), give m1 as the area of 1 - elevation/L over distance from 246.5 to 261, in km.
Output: 7.2 km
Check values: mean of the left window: 1.61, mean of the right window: 1.76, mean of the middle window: 0.863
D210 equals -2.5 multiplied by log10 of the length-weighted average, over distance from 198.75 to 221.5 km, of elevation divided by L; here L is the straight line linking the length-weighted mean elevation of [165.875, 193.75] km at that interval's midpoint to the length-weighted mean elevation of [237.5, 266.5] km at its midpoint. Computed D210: -0.24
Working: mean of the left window 1.58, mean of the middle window 1.59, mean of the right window 0.849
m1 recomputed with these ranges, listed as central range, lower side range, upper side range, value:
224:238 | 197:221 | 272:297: 6.1 km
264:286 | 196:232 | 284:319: 3.1 km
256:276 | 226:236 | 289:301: 2.0 km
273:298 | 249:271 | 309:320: -4.1 km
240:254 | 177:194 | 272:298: 8.6 km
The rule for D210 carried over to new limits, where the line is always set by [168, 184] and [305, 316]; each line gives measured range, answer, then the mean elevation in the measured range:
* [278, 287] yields 0.12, 1.61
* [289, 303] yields -0.05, 1.91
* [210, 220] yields 0.06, 1.56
